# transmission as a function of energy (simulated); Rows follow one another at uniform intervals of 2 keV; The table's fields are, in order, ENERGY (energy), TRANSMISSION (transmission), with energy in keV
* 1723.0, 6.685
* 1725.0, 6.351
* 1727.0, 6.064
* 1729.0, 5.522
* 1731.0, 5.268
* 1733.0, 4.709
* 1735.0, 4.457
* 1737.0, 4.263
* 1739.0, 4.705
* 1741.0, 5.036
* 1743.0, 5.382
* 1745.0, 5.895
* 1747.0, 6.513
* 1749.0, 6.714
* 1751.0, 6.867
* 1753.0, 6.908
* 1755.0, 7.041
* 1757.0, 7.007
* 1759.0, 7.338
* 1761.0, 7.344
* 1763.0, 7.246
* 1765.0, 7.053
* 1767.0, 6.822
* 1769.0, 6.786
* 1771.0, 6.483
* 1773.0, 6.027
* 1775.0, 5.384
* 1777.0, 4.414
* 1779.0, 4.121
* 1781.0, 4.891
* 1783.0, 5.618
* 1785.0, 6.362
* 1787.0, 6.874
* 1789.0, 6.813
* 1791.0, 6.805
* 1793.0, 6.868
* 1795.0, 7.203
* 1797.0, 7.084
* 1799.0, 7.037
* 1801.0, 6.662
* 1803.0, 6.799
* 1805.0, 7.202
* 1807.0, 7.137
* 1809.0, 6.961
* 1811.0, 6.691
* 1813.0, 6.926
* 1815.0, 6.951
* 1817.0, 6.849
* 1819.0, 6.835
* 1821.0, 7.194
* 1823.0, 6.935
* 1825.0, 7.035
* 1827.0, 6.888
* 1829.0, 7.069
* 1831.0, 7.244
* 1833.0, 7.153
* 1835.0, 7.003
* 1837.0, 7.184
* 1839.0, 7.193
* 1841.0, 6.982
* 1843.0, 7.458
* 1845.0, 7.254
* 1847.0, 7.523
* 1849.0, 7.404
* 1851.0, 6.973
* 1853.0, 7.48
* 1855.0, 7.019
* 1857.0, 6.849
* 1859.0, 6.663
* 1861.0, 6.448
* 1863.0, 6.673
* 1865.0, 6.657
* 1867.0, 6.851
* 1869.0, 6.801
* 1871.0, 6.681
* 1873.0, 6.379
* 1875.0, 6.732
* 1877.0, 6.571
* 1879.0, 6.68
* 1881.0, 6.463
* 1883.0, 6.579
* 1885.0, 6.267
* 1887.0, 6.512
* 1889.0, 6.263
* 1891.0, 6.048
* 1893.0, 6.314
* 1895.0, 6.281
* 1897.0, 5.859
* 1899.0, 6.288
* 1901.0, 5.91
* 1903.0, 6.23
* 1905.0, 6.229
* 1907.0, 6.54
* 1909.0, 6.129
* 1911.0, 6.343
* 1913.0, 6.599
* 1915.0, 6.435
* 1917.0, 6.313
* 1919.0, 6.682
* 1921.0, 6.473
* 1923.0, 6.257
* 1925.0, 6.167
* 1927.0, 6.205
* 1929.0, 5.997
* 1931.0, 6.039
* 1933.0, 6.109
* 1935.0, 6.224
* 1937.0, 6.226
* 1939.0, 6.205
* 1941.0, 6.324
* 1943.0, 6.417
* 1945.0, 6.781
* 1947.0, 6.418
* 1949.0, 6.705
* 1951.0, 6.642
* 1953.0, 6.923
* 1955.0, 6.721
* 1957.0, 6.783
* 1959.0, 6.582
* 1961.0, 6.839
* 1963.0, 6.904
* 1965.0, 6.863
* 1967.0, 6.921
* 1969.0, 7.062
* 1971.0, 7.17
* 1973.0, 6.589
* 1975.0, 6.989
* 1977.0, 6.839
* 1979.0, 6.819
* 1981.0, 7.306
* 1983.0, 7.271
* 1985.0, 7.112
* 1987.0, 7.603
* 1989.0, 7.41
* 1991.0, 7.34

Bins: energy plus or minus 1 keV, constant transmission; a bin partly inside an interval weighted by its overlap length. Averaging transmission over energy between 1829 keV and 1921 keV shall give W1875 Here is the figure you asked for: 6.67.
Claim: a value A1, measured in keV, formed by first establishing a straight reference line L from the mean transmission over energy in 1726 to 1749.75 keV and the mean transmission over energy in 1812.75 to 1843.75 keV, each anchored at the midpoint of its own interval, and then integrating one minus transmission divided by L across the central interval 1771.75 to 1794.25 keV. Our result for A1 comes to 1.3 keV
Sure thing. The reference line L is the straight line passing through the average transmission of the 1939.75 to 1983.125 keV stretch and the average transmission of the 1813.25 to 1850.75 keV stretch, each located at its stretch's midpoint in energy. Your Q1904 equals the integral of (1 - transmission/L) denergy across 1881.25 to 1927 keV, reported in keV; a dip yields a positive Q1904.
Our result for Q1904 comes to 4.2 keV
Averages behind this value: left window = 7.11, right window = 6.8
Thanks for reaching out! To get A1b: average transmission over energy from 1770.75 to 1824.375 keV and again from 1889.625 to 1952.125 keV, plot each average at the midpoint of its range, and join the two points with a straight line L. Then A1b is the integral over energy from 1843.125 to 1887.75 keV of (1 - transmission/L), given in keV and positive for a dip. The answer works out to -2.93 keV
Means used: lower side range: 6.49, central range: 6.81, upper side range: 6.3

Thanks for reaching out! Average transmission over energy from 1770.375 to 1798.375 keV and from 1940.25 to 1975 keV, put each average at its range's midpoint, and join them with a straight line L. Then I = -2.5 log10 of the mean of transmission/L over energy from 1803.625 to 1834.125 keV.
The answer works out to -0.13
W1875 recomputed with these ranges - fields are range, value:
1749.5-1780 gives 6.46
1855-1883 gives 6.66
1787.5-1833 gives 6.97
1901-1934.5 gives 6.28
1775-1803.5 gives 6.21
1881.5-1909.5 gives 6.25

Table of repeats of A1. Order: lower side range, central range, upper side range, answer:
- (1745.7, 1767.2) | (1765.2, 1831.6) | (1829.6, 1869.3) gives 4.1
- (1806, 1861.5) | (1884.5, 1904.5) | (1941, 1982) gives 2.1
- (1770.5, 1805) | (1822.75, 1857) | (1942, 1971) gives -4.1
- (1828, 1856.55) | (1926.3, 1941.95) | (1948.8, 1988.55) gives 1.9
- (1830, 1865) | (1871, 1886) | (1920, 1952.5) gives 0.6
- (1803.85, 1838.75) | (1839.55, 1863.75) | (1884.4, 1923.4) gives -1.1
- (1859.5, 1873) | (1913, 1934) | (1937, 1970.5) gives 1.2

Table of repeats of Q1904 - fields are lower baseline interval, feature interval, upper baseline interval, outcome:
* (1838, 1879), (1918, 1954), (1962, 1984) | 3.0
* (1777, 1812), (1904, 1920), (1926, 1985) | 0.5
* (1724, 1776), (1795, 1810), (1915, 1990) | -1.8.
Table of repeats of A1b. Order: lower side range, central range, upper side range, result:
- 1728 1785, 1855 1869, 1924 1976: -1.0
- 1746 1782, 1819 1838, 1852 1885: -1.4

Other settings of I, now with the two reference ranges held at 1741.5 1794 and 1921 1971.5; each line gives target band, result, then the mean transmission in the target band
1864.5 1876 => -0.04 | 6.68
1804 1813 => -0.10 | 6.99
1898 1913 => 0.04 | 6.26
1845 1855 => -0.14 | 7.3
